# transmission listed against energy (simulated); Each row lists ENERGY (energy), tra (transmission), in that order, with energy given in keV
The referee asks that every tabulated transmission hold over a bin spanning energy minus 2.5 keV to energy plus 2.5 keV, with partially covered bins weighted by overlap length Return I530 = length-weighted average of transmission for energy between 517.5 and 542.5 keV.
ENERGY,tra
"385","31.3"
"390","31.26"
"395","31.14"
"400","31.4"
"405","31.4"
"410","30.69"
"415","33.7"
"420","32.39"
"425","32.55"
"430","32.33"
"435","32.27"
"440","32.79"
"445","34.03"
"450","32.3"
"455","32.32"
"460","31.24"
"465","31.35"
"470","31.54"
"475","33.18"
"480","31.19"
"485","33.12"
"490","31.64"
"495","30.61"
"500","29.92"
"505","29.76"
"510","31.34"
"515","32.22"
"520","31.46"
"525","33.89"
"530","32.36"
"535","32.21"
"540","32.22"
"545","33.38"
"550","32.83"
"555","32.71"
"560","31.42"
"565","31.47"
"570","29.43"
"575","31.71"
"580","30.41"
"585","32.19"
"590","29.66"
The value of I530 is 32.4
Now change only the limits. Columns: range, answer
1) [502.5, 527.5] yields 31.7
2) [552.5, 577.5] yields 31.3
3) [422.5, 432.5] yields 32.4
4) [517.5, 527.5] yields 32.7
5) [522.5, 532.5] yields 33.1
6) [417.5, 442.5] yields 32.5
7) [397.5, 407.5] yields 31.4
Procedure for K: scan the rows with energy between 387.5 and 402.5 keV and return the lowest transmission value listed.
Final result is 31.14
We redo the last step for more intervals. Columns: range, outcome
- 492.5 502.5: 29.92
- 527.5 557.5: 32.21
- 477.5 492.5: 31.19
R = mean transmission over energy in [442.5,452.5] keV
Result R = 33.2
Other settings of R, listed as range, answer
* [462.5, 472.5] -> 31.4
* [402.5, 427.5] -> 32.1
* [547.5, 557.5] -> 32.8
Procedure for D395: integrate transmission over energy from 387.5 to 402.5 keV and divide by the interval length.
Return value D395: 31.3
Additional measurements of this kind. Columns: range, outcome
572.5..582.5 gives 31.1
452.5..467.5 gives 31.6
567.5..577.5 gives 30.6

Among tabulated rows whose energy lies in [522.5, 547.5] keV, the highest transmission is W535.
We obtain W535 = 33.89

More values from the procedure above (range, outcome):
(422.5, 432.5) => 32.55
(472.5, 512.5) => 33.18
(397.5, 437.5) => 33.7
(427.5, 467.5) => 34.03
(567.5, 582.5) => 31.71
